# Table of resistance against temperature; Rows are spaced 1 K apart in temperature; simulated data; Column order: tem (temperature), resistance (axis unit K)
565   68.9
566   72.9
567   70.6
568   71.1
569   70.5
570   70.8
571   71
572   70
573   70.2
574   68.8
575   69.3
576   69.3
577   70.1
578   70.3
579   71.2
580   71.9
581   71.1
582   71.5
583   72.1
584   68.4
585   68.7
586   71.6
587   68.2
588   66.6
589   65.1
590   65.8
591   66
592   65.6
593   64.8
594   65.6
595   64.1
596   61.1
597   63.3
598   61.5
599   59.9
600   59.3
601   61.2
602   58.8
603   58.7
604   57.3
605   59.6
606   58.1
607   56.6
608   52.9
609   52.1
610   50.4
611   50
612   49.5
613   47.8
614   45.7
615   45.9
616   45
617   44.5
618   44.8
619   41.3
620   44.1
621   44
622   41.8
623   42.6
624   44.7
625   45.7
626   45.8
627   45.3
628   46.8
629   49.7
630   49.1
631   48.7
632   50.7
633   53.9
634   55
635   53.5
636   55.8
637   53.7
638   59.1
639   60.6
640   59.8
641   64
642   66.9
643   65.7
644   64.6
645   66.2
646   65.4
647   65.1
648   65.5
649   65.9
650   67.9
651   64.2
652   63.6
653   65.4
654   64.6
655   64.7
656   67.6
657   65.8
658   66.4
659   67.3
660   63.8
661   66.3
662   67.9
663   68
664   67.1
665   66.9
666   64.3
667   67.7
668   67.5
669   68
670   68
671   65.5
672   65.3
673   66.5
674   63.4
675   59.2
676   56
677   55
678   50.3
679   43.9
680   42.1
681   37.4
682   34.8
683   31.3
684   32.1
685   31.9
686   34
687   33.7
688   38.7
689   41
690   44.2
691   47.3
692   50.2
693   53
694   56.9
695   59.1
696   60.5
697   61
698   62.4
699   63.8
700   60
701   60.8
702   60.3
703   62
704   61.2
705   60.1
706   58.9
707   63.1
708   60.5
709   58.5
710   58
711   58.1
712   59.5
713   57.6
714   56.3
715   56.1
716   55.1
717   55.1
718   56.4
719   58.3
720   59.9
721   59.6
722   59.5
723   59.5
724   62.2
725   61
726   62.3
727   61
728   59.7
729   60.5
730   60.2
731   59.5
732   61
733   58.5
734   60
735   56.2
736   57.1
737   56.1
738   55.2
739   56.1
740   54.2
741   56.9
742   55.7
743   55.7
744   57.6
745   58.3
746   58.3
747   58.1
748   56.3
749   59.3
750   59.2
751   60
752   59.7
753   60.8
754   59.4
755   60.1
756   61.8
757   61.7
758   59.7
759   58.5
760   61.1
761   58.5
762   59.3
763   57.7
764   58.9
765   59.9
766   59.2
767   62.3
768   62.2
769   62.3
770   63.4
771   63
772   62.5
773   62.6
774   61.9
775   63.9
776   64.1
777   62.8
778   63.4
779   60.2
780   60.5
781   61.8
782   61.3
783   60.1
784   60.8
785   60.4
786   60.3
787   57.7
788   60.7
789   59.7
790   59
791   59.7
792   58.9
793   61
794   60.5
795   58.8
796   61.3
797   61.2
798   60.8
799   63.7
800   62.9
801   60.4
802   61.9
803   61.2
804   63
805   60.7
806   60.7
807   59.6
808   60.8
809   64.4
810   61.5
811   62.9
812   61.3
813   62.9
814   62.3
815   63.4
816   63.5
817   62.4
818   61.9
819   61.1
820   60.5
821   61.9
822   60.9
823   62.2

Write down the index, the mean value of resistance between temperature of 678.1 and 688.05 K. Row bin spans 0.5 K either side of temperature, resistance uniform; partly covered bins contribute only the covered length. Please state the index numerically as 36.4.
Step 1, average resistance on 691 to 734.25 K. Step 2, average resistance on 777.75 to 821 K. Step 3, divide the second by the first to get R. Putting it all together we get 1.04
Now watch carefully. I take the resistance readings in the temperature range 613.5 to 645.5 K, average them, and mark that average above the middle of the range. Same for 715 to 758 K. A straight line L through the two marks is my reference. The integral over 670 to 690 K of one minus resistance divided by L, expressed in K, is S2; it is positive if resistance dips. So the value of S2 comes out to 2.9 K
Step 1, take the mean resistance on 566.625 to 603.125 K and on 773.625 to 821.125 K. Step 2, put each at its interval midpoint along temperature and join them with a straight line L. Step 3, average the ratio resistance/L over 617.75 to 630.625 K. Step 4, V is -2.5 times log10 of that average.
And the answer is 0.42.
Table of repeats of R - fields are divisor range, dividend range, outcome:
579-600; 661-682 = 0.90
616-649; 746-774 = 1.13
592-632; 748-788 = 1.17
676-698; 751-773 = 1.34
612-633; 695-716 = 1.30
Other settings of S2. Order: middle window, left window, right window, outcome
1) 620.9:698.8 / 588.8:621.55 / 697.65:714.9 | 2.35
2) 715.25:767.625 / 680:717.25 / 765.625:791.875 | -1.65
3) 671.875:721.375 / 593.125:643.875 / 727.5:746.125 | 2.63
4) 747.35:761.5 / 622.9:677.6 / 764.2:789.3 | 0.38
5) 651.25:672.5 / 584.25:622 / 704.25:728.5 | -3.04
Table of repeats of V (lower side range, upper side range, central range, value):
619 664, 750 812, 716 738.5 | 0.017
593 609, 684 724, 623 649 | 0.040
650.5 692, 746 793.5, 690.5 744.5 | -0.006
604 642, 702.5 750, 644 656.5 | -0.237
